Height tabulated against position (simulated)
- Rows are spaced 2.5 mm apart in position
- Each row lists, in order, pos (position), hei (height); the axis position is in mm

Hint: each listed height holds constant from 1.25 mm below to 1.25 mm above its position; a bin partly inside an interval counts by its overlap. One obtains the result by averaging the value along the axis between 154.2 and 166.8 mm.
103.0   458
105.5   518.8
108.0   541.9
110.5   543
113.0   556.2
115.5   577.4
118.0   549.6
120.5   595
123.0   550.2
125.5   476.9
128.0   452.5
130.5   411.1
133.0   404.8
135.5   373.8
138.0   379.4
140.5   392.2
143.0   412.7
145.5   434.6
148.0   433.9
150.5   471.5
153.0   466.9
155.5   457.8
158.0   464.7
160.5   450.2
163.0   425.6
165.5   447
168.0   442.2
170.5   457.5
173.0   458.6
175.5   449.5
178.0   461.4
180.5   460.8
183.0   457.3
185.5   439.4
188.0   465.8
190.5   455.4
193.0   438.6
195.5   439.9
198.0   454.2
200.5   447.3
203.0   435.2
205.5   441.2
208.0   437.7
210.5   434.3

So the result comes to 449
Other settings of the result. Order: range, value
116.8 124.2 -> 565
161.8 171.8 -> 443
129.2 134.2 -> 408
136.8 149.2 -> 411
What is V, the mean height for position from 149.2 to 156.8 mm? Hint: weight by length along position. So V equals 465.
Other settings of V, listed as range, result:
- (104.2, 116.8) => 547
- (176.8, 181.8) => 461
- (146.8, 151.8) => 453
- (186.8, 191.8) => 460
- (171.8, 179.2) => 456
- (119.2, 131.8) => 497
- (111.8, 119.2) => 561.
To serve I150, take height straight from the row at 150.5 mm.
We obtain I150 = 471.5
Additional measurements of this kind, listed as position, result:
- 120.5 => 595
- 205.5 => 441.2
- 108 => 541.9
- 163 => 425.6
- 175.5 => 449.5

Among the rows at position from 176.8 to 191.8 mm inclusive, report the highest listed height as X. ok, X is 465.8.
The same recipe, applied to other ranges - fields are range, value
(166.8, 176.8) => 458.6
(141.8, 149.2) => 434.6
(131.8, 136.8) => 404.8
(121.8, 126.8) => 550.2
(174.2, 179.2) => 461.4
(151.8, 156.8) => 466.9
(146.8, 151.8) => 471.5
